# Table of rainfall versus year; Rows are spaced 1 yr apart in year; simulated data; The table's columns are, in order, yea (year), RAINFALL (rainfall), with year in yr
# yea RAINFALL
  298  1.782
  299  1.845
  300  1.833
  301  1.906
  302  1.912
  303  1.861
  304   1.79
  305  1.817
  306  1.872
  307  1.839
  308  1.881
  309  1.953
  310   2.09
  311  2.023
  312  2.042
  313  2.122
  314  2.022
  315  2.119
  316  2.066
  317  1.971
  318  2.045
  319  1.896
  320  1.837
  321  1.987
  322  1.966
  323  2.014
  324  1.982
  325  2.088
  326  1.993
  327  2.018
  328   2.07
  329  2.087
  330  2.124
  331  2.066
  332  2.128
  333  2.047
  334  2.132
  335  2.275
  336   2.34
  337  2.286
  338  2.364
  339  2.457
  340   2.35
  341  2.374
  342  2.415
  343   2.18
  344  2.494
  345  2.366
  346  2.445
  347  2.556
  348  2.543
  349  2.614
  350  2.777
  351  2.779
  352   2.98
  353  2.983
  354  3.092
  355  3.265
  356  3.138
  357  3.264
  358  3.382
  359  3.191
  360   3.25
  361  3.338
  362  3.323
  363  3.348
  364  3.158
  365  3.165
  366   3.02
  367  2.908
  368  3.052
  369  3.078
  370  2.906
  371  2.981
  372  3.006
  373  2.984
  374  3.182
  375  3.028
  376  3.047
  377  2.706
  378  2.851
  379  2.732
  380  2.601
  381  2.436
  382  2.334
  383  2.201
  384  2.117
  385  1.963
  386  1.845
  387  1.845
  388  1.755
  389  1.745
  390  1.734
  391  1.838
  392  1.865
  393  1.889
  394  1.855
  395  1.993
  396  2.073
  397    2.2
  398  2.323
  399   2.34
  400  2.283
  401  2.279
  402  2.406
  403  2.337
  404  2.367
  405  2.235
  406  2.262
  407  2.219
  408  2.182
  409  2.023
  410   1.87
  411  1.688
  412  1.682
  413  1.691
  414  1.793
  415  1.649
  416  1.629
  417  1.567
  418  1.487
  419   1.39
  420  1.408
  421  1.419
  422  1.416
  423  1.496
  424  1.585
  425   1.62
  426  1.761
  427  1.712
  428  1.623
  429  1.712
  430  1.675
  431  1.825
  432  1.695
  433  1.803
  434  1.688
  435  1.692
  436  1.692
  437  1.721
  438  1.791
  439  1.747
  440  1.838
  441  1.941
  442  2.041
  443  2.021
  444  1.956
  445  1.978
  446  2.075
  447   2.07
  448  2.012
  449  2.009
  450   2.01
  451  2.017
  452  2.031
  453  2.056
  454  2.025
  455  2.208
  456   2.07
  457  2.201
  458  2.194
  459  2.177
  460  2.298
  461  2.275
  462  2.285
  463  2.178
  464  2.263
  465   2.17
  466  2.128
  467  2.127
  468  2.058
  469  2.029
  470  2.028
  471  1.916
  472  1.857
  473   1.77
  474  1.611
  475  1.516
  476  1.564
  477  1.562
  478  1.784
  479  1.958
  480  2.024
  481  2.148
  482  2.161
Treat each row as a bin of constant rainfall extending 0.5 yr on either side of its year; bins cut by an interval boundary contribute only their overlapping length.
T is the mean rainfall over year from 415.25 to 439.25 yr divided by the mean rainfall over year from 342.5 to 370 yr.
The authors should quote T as 0.55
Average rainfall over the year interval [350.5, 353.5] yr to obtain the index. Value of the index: 2.91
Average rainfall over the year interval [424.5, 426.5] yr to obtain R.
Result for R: 1.69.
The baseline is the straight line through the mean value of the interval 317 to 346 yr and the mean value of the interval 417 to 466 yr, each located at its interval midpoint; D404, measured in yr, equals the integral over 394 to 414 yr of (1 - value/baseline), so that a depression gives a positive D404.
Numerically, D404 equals -1.4 yr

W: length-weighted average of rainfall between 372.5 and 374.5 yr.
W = 3.08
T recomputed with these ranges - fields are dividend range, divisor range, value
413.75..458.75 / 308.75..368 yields 0.73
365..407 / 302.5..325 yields 1.23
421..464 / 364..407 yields 0.79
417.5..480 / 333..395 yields 0.72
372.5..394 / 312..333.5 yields 1.14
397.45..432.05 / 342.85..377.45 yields 0.62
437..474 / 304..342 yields 0.98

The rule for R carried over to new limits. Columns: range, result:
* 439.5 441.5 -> 1.89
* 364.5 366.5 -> 3.09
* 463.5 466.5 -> 2.19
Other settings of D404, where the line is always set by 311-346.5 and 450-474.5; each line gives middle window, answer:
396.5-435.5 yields 4.8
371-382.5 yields -3.8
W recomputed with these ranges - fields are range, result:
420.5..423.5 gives 1.44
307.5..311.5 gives 1.99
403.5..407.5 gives 2.27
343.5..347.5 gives 2.47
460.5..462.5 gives 2.28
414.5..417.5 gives 1.61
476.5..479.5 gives 1.77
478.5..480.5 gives 1.99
